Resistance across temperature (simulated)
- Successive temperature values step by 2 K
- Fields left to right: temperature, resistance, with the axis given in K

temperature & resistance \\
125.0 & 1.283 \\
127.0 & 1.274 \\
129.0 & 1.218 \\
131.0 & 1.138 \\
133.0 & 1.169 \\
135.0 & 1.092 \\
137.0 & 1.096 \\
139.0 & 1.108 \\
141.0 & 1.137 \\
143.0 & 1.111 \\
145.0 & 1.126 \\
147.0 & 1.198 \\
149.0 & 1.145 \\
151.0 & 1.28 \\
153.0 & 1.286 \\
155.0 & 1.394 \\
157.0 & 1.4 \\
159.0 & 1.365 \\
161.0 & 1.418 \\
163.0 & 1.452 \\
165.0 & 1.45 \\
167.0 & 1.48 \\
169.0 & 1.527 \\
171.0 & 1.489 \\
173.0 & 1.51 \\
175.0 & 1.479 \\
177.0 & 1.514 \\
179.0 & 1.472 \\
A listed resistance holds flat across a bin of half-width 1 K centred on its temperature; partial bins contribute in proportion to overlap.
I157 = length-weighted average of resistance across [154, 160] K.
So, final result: 1.39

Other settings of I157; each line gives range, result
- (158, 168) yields 1.43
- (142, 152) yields 1.17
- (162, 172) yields 1.48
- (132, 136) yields 1.13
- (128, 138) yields 1.14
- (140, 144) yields 1.12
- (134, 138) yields 1.09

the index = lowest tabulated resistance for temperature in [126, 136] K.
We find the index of 1.092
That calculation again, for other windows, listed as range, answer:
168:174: 1.489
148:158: 1.145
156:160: 1.365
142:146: 1.111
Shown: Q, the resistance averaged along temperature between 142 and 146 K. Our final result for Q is 1.12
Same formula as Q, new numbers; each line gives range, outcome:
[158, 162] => 1.39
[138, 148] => 1.14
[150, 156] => 1.32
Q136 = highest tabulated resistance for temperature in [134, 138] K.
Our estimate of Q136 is 1.096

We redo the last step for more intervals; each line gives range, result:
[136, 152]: 1.28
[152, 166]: 1.452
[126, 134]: 1.274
